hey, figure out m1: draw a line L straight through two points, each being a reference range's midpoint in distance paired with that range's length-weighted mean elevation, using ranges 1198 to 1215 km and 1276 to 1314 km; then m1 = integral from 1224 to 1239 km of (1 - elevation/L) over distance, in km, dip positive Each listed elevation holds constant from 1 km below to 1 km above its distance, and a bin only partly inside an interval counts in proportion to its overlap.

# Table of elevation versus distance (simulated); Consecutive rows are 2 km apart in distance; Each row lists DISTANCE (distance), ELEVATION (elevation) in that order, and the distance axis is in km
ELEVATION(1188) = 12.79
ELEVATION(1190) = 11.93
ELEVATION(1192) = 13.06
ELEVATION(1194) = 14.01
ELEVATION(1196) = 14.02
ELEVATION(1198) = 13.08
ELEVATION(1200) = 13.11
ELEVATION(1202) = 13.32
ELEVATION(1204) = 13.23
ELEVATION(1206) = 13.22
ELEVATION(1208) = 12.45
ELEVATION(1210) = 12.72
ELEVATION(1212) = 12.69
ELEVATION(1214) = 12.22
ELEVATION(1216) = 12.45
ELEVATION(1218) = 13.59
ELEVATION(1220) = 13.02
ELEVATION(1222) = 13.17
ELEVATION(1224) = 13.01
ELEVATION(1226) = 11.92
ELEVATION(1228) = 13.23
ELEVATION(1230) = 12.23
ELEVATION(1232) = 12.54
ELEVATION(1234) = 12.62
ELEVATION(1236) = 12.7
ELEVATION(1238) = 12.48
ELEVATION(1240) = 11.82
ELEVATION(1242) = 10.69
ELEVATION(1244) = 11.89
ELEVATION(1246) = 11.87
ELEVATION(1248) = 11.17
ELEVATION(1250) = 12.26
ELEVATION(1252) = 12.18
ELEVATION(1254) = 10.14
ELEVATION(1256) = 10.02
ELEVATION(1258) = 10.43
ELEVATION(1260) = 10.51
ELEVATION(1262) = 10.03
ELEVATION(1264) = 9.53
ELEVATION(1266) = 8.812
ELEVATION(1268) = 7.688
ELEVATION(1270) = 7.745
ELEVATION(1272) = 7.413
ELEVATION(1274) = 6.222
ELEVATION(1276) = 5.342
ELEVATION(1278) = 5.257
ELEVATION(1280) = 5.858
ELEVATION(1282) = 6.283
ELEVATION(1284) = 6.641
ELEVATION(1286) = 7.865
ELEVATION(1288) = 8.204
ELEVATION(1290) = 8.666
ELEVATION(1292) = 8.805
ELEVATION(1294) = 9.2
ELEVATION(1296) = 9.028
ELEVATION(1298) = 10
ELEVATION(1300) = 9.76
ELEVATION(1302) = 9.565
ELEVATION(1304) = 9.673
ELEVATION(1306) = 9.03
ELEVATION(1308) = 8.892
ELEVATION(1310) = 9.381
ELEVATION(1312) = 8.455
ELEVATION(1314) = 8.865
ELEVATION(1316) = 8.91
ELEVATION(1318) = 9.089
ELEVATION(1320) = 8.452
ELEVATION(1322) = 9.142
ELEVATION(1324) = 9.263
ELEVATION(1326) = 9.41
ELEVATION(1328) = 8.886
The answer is -1.3 km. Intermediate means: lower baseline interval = 12.9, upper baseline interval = 8.3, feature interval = 12.6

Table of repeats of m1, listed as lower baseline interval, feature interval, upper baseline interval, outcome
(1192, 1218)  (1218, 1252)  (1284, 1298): -2.44 km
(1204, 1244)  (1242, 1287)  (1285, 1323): 8.09 km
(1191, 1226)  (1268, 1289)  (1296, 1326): 7.41 km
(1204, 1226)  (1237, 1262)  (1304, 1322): 0.50 km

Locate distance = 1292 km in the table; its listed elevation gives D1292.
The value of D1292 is 8.805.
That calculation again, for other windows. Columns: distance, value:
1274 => 6.222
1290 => 8.666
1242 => 10.69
